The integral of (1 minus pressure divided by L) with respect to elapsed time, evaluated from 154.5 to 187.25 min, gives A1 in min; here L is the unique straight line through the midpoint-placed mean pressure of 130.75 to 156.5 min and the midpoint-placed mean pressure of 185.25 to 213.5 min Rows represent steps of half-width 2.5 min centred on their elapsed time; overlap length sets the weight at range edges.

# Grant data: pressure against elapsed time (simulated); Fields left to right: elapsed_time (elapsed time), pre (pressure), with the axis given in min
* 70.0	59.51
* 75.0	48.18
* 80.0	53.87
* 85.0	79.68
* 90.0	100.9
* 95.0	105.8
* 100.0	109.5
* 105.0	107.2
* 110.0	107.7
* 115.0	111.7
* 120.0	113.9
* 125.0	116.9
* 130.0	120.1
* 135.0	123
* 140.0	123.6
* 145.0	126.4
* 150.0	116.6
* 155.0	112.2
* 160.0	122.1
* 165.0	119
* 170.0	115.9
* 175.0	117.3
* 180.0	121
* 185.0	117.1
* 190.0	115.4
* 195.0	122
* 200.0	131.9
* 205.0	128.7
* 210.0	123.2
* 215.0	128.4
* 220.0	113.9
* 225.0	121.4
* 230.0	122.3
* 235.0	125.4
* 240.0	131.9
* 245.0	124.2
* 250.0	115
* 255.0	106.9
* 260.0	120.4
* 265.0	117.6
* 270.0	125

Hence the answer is 1.09 min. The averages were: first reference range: 121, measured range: 118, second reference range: 124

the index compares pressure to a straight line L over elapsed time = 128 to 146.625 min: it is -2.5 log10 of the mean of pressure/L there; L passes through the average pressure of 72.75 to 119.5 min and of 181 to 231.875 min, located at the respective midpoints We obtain -0.19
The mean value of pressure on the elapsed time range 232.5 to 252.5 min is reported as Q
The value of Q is 124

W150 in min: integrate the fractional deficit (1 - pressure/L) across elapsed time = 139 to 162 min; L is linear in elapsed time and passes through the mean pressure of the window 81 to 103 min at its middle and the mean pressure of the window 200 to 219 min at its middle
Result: -1.8 min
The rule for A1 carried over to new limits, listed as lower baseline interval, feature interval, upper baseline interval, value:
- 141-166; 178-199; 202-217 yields 0.74 min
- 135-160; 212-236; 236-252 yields 0.24 min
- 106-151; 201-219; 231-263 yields -0.97 min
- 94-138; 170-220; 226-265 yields -1.78 min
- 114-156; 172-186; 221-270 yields 0.11 min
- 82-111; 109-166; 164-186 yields -4.31 min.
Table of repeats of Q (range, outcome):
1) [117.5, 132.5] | 117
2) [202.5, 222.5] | 124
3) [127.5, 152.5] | 122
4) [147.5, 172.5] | 117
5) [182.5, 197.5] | 118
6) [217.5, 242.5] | 123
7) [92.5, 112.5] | 108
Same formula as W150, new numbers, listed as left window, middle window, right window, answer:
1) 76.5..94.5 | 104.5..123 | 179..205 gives -4.0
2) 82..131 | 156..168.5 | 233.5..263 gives -0.8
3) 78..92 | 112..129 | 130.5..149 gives -1.1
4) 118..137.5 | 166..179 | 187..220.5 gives 0.5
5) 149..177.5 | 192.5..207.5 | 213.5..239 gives -0.9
